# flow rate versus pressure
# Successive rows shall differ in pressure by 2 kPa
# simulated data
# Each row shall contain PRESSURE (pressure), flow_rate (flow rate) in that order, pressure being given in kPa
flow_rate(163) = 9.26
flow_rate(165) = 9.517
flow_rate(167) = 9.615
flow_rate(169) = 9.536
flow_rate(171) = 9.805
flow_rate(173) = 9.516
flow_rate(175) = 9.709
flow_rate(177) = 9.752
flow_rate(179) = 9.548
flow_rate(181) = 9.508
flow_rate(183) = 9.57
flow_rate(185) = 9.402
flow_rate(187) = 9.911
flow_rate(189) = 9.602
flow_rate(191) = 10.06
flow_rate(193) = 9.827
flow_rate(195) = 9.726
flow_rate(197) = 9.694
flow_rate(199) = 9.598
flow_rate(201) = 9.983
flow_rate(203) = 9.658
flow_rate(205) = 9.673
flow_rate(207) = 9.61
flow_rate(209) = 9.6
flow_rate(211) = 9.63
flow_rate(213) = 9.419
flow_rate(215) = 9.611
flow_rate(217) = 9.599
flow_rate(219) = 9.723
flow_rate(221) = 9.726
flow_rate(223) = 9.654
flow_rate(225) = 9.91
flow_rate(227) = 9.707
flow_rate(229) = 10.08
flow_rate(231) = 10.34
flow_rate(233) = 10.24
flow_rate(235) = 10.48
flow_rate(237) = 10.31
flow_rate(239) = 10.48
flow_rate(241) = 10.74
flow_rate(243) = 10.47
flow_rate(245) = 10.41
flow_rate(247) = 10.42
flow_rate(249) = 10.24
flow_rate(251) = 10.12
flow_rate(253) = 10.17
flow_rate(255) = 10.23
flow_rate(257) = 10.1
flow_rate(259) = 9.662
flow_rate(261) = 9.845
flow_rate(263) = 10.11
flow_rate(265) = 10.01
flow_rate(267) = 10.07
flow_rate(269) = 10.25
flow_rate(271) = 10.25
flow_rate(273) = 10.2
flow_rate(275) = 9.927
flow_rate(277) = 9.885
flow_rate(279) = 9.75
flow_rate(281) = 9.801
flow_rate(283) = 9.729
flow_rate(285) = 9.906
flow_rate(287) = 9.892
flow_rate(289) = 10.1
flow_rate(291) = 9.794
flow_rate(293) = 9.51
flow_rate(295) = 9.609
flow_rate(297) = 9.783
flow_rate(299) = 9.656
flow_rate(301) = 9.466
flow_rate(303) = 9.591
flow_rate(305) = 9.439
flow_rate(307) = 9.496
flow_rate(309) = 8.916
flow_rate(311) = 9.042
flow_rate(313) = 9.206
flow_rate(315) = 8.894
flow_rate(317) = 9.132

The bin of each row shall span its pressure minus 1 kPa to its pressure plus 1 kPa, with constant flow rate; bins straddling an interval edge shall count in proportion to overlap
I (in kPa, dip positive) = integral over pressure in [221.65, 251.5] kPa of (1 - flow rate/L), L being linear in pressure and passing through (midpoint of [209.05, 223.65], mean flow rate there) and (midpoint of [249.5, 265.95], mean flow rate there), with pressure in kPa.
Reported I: -1.2 kPa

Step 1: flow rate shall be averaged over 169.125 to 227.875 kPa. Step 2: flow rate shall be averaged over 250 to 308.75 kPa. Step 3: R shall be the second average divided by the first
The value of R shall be 1.0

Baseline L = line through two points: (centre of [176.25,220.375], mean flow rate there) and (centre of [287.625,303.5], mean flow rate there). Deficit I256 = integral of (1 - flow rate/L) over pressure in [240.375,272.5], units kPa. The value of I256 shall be -1.7 kPa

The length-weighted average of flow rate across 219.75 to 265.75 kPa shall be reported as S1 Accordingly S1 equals 10.1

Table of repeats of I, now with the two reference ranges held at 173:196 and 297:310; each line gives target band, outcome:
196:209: -0.1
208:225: 0.0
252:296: -2.0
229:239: -0.8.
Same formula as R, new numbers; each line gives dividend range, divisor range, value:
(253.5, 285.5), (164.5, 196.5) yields 1.03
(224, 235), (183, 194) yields 1.04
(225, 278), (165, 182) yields 1.06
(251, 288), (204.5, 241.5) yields 1.01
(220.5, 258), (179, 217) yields 1.06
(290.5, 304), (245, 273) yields 0.95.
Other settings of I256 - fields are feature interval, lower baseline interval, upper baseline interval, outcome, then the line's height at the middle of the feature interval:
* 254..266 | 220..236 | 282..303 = -0.1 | 9.88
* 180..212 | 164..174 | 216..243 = 0.4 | 9.82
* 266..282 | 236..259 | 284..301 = 0.0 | 9.99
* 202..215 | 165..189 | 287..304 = 0.1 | 9.64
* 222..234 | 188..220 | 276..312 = -0.4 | 9.67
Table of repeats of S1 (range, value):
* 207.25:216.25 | 9.57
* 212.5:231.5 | 9.77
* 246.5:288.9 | 10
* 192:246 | 9.92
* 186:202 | 9.8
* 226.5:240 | 10.3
